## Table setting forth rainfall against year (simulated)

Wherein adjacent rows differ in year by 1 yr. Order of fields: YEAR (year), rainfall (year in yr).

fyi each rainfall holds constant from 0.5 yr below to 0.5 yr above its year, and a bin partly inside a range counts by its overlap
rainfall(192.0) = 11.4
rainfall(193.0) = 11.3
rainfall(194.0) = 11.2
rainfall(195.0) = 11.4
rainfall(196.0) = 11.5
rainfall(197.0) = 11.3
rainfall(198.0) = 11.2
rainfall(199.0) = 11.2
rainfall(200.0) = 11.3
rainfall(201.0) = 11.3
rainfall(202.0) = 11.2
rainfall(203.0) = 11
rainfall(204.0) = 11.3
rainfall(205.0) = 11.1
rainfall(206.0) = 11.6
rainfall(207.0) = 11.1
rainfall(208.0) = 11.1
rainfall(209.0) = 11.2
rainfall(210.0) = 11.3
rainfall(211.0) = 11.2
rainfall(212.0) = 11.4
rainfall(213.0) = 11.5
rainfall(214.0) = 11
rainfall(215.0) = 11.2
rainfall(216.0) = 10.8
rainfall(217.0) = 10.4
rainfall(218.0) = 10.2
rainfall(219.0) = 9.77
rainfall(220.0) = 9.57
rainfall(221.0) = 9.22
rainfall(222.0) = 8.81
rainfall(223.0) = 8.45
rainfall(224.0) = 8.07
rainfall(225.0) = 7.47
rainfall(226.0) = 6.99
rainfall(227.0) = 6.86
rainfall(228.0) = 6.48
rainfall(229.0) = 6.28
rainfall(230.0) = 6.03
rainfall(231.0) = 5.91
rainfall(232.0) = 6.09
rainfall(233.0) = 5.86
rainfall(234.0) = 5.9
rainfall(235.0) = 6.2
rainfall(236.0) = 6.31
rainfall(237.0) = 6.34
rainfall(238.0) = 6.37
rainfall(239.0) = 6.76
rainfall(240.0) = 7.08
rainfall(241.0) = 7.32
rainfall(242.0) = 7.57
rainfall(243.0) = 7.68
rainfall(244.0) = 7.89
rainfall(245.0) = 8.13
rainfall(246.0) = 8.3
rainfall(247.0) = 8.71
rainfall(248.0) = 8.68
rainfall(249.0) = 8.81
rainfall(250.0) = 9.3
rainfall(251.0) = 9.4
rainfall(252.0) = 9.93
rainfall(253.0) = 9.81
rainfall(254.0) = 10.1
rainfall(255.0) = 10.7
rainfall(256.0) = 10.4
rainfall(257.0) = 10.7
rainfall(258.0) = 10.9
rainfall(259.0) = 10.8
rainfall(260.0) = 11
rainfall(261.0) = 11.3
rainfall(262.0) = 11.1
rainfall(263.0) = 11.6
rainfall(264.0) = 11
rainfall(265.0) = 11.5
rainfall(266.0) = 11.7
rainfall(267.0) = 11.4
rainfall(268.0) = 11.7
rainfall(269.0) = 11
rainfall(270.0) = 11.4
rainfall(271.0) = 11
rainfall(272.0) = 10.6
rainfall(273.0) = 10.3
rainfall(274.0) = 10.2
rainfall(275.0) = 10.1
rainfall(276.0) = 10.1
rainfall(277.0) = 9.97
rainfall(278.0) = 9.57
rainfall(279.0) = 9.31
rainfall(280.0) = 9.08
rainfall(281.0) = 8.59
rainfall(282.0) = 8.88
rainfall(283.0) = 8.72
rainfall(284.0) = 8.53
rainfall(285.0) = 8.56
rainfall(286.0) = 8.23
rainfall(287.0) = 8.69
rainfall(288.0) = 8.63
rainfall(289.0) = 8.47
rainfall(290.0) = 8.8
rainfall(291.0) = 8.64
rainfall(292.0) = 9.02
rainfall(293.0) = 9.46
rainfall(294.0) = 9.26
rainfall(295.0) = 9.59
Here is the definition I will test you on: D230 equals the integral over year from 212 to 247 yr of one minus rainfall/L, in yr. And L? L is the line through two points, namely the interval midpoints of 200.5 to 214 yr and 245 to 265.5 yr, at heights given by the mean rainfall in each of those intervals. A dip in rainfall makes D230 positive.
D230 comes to 9.10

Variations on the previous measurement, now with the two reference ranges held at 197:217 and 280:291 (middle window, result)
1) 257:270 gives -2.6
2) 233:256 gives 4.3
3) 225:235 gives 3.9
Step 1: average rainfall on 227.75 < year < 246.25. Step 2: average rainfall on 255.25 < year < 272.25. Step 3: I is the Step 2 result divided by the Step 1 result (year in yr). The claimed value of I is 1.6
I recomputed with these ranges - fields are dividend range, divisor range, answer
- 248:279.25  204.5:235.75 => 1.17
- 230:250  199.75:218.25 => 0.65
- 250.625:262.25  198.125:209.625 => 0.94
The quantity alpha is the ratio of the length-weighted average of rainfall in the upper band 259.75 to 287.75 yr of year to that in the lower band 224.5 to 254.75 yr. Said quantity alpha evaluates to 1.35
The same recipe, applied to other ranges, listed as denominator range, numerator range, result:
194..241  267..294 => 1.03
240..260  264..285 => 1.10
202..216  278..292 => 0.78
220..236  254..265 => 1.55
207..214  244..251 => 0.77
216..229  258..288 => 1.20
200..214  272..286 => 0.83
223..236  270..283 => 1.49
